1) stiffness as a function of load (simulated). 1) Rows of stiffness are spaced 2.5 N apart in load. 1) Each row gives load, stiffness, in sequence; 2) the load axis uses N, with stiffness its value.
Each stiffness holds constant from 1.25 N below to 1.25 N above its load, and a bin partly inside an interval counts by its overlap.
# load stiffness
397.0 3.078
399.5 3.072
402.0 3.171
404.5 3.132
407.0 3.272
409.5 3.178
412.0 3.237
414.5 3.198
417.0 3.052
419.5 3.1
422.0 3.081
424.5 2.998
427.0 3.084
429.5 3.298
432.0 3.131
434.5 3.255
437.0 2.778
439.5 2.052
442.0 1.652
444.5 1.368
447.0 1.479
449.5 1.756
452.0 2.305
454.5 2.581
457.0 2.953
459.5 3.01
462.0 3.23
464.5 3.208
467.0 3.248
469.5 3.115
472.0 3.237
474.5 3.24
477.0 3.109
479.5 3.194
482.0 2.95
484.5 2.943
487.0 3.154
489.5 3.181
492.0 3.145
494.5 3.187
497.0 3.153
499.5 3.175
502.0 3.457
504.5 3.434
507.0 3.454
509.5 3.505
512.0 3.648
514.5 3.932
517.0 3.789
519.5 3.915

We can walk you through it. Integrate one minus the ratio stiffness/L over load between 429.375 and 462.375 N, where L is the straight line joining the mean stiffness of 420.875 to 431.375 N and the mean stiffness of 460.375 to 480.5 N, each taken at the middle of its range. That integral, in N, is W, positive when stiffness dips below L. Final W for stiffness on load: 7.4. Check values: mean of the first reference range 3.12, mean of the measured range 2.44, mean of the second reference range 3.19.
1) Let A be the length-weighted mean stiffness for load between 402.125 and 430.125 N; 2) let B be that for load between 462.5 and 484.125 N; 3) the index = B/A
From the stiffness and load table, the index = 1.00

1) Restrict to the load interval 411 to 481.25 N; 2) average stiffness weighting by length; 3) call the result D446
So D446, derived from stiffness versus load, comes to 2.82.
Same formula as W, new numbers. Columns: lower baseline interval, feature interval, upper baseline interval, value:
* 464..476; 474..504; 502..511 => 1.6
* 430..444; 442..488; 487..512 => 2.5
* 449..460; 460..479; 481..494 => -2.8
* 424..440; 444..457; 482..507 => 4.3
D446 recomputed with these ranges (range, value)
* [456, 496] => 3.13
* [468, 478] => 3.18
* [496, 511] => 3.37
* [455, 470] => 3.1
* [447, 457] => 2.21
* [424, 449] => 2.47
